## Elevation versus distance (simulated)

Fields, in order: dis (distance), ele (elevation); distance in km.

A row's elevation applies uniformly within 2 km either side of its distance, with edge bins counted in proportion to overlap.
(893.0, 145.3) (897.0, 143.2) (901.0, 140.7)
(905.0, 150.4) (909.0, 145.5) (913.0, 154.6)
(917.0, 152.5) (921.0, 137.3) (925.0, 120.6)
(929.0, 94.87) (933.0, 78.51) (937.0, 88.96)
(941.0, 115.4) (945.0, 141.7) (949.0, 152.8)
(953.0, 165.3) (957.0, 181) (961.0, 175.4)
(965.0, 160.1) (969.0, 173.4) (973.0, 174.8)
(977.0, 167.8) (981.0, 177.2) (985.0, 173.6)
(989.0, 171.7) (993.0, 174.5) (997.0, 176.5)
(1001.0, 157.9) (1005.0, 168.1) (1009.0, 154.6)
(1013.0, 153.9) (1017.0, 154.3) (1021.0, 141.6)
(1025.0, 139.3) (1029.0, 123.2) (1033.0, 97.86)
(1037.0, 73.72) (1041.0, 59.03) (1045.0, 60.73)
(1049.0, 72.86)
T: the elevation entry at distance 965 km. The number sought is 160.1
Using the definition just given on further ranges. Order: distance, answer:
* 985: 173.6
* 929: 94.87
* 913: 154.6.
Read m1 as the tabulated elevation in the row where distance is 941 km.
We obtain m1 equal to 115.4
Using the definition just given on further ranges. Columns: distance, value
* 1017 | 154.3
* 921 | 137.3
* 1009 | 154.6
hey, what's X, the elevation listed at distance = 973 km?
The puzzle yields 174.8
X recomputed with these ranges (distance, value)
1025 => 139.3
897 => 143.2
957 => 181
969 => 173.4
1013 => 153.9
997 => 176.5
